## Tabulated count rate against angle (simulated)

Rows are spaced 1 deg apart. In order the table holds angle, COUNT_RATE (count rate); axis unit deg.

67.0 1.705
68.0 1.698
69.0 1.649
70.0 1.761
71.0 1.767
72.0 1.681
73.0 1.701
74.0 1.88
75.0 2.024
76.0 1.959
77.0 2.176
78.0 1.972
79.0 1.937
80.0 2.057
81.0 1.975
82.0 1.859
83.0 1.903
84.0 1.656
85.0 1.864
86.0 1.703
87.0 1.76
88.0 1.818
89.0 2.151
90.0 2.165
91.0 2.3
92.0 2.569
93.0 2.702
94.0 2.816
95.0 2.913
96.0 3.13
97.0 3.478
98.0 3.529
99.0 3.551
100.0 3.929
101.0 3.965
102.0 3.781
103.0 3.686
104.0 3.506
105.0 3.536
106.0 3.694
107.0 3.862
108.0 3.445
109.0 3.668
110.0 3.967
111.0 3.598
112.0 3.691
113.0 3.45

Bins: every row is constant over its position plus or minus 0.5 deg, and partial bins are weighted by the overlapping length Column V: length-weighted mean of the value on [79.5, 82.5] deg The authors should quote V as 1.96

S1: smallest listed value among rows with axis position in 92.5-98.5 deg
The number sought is 2.702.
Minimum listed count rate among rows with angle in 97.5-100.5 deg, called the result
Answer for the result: 3.529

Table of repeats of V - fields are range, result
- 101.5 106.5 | 3.64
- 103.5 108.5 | 3.61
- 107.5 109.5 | 3.56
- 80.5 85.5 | 1.85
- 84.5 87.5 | 1.78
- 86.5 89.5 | 1.91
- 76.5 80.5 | 2.04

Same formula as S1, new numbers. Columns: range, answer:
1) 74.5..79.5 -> 1.937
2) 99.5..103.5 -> 3.686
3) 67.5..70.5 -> 1.649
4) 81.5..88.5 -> 1.656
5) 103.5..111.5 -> 3.445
